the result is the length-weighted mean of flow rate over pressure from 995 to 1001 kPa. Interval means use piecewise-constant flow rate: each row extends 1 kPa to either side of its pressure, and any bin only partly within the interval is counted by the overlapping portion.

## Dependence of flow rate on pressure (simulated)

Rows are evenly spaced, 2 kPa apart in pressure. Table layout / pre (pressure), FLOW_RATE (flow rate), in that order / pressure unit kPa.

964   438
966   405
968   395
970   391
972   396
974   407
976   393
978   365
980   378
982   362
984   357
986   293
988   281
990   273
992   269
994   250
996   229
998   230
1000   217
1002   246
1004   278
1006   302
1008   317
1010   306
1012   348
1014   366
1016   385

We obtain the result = 225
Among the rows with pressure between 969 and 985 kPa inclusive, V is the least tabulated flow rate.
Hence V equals 357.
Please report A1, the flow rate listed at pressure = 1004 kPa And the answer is 278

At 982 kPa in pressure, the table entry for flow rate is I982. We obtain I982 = 362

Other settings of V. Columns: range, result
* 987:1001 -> 217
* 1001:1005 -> 246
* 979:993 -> 269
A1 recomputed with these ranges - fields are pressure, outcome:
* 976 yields 393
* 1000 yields 217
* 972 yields 396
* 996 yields 229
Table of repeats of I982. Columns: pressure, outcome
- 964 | 438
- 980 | 378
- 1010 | 306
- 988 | 281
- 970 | 391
